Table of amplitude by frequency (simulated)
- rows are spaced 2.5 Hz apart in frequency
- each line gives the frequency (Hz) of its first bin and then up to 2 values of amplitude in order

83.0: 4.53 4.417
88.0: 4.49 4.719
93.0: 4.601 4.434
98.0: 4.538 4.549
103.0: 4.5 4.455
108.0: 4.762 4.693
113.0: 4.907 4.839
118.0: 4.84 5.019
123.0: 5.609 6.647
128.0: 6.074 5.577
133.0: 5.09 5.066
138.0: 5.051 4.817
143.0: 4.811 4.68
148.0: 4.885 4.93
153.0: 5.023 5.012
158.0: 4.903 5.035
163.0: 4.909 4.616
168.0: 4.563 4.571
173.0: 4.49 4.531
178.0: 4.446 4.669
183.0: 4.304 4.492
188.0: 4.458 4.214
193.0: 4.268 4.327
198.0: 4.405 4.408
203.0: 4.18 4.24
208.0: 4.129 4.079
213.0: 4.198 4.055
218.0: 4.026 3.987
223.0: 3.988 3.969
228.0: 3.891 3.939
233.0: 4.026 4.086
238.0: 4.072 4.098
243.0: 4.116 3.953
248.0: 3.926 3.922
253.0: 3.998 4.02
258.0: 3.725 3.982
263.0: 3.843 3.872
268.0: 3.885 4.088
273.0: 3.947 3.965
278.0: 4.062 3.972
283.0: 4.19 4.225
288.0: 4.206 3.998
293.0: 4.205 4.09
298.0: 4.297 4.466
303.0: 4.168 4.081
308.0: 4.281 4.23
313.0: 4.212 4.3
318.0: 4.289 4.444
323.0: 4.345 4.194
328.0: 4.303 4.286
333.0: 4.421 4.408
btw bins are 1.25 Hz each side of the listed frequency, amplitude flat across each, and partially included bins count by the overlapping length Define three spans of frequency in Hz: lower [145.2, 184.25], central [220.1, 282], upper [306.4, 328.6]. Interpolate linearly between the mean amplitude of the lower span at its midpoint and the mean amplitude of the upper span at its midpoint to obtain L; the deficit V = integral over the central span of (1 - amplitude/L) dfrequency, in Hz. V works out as 6.9 Hz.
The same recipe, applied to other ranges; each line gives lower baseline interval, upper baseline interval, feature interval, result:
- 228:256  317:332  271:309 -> 0.40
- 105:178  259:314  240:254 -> 1.10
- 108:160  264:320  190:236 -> 4.99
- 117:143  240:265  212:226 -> 0.96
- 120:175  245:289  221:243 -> 1.46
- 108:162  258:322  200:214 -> 1.38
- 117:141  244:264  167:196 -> 2.03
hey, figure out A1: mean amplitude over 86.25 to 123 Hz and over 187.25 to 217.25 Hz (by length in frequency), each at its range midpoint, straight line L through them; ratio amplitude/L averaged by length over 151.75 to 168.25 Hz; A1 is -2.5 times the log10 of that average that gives -0.10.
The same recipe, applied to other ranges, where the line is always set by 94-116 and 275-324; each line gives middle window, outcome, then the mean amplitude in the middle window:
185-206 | 0.02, 4.33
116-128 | -0.21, 5.54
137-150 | -0.07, 4.85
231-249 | 0.08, 4.04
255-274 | 0.10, 3.92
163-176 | -0.03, 4.59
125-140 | -0.20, 5.49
